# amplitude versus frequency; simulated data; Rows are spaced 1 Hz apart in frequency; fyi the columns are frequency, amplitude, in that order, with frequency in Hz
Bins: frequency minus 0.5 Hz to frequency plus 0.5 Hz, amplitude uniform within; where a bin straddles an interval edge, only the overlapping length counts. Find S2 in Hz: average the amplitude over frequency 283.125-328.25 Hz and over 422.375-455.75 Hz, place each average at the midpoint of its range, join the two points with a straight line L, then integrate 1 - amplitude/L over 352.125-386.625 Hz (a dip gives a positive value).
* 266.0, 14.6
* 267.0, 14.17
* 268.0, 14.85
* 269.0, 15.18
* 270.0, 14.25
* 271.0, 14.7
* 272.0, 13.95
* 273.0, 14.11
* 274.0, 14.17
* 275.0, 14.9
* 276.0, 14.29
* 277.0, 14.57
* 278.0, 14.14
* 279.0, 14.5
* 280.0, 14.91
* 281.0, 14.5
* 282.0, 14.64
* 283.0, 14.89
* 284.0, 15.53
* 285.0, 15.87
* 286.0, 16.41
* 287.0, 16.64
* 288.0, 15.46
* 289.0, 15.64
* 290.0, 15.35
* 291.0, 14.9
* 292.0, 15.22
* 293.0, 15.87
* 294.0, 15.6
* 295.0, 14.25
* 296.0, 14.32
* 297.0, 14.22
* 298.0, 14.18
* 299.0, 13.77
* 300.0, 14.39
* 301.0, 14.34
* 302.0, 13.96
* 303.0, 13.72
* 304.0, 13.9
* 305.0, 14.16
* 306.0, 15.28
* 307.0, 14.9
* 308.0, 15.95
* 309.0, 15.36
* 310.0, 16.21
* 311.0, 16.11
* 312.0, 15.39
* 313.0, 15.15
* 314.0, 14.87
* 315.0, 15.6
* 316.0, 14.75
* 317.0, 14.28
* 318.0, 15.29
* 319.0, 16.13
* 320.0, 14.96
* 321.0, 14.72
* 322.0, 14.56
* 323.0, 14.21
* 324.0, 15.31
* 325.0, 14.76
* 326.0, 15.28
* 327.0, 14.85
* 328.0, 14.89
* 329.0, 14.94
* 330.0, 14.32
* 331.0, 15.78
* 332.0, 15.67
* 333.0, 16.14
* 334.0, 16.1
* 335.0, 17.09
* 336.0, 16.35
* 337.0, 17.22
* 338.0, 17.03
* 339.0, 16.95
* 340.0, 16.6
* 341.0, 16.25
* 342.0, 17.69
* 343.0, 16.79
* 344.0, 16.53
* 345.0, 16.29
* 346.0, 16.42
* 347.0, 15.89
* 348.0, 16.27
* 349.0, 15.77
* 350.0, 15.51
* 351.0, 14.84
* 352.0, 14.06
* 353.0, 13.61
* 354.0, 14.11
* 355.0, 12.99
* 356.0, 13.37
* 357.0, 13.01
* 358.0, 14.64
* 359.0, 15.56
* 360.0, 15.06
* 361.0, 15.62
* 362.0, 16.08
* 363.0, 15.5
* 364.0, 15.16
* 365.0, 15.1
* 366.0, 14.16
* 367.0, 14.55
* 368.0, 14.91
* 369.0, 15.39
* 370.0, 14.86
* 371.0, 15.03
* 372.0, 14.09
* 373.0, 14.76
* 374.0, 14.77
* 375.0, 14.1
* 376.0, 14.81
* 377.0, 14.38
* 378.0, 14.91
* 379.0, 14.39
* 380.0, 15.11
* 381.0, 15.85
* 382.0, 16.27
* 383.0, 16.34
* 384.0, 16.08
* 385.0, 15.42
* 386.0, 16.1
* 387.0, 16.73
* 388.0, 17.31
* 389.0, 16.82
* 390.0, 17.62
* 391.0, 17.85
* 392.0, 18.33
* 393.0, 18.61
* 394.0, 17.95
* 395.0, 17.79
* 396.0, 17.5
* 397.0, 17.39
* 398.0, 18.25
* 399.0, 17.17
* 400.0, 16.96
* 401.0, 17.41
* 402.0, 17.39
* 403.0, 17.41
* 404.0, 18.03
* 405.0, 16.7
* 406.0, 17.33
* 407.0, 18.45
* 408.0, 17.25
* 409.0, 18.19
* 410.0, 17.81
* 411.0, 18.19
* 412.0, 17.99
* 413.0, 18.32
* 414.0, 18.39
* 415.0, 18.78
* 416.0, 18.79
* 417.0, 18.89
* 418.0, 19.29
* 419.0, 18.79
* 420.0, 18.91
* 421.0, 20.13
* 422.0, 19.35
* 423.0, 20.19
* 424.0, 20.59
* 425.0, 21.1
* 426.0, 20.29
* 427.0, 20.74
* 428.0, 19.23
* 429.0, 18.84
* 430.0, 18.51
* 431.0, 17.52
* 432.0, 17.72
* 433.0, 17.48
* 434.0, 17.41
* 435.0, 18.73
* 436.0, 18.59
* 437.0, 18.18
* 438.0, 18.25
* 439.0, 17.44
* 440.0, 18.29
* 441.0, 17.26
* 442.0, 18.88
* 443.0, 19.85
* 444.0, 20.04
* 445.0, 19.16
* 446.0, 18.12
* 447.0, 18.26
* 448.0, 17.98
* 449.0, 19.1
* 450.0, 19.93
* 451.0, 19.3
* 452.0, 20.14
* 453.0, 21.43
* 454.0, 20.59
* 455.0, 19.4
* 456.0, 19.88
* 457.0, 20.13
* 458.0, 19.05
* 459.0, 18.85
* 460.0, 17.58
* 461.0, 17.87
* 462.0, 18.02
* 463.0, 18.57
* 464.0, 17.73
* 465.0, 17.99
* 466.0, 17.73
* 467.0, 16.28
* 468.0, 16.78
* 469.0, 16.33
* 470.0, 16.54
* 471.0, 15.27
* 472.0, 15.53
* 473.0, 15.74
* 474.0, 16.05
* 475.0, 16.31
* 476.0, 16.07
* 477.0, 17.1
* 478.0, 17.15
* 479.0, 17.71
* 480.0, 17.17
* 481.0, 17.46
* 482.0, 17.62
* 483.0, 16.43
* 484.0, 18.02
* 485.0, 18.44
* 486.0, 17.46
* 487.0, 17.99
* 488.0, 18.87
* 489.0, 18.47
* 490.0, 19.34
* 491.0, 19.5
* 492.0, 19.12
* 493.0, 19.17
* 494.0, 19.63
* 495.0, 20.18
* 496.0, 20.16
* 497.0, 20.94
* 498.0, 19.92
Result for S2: 4.2 Hz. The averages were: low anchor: 15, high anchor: 19.1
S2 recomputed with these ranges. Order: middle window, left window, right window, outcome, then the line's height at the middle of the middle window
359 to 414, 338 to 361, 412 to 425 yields 3.4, 17.5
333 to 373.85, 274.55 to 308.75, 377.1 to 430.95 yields 2.6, 16.5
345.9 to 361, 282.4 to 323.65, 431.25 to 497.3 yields 1.2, 16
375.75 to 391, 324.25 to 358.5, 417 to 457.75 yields 1.0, 17.1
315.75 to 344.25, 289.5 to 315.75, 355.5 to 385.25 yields -1.5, 14.9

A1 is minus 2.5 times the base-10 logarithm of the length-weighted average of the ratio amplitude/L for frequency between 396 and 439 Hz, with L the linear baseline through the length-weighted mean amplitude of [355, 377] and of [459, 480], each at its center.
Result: -0.16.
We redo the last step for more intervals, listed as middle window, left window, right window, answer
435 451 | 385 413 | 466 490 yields -0.08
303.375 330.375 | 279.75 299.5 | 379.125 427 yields 0.05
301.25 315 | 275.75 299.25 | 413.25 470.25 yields 0.04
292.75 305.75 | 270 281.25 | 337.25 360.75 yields 0.03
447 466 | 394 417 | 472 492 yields -0.08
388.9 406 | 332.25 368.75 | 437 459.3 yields -0.02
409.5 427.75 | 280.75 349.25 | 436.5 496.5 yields -0.11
